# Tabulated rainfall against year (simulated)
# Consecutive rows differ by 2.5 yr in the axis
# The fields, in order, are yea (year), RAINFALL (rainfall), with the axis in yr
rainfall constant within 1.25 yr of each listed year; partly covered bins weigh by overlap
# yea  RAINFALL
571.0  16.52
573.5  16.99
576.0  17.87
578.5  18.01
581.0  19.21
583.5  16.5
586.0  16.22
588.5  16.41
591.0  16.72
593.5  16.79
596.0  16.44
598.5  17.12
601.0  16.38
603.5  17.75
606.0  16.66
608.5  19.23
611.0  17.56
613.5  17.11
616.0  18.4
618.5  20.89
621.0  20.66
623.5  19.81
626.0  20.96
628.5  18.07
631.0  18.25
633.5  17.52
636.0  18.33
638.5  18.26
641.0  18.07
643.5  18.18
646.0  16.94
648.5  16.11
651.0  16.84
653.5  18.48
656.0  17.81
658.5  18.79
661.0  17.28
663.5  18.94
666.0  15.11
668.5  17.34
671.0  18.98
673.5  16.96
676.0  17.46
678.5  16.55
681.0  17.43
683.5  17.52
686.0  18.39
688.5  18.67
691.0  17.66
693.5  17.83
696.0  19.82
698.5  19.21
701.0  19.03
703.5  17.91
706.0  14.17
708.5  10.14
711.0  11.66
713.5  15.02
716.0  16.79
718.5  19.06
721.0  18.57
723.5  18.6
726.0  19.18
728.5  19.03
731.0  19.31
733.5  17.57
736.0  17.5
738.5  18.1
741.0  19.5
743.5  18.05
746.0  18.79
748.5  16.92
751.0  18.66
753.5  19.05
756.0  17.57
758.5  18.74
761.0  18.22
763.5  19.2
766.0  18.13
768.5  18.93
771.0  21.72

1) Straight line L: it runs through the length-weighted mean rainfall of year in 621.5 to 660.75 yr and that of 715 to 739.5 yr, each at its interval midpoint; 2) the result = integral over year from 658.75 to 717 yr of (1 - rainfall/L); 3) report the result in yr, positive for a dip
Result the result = 4.2 yr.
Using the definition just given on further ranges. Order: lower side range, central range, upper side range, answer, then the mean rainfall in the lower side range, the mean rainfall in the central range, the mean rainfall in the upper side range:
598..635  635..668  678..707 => 1.1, 18.5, 17.6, 17.9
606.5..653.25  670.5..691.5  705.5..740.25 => -0.2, 18.4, 17.7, 16.9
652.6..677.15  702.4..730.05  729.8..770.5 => 2.7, 17.7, 16.4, 18.5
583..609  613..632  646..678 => -2.5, 16.9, 19.4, 17.5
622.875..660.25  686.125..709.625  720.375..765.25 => 1.4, 18.1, 17.3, 18.5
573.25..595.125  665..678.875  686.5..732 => 0.1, 17.2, 17.1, 17.3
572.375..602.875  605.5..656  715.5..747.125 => -2.4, 17.1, 18.3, 18.5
